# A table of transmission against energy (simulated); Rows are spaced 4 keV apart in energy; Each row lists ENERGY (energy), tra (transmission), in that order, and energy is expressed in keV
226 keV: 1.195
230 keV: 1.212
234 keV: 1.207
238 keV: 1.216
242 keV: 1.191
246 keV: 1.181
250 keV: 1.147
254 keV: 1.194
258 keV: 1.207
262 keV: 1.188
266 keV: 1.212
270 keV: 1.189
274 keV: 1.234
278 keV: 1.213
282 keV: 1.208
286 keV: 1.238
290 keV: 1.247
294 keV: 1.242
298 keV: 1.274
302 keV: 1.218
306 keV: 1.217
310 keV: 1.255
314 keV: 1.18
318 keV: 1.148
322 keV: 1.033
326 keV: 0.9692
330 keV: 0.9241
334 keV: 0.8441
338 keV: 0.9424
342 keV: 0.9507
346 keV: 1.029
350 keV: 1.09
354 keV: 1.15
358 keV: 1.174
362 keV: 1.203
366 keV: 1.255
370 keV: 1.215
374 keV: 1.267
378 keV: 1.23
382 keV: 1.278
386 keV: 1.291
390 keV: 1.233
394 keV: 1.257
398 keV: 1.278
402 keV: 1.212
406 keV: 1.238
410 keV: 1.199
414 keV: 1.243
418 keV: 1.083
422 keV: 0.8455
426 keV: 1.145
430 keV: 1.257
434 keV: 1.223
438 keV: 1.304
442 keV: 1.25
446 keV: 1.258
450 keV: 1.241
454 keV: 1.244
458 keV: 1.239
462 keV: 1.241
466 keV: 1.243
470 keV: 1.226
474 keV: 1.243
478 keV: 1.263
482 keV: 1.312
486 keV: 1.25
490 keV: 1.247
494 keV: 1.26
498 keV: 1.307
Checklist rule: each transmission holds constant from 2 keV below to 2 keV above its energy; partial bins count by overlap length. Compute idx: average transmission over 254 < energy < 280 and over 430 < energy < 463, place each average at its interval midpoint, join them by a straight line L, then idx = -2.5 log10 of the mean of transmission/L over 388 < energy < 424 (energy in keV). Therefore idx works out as 0.06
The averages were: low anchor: 1.21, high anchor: 1.25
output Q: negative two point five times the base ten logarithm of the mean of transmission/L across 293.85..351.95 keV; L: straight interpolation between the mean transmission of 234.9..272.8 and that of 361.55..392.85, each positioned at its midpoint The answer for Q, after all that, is 0.13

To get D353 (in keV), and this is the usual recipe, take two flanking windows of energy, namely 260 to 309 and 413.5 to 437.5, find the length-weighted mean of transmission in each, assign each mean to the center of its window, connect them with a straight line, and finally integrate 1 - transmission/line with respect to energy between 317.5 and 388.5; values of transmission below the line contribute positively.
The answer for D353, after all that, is 4.2 keV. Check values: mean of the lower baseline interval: 1.22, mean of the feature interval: 1.11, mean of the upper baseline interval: 1.14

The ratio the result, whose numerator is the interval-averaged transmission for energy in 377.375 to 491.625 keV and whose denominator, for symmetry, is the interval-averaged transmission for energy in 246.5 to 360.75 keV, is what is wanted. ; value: 1.08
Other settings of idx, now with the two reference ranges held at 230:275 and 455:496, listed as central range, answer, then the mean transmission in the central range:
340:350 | 0.21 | 1.01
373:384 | -0.03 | 1.26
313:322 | 0.07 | 1.13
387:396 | -0.02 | 1.25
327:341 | 0.31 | 0.912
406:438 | 0.07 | 1.16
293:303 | -0.03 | 1.25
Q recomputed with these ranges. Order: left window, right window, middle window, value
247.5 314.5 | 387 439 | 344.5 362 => 0.07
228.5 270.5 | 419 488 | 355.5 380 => -0.01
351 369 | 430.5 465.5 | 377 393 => -0.05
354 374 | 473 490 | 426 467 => 0.00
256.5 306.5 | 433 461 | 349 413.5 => 0.01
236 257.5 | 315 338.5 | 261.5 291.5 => -0.10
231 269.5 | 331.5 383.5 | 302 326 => 0.00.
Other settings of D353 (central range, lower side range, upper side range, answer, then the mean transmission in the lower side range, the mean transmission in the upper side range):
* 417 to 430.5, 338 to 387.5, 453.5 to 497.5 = 1.68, 1.17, 1.25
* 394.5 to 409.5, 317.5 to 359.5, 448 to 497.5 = -1.48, 1.02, 1.25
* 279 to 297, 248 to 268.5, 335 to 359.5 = -1.48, 1.19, 1.04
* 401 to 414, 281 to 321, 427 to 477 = 0.18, 1.22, 1.25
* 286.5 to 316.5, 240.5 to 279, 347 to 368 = -1.23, 1.2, 1.17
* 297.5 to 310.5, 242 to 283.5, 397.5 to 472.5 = -0.39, 1.2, 1.21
